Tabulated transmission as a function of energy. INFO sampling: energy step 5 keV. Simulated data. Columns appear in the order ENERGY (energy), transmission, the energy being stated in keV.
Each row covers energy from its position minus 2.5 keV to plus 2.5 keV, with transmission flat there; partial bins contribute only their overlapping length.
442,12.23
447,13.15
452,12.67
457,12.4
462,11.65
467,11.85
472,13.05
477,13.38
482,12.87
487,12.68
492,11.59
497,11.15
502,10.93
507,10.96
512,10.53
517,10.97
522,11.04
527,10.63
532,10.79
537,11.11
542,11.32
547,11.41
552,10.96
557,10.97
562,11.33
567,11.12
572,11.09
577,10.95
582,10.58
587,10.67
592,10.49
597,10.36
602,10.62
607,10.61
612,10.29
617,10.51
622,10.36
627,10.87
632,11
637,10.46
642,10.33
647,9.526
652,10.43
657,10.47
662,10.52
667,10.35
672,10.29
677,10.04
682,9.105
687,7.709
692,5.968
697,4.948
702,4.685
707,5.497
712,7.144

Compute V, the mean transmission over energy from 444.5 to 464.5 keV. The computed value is 12.5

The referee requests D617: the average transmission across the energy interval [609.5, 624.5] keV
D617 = 10.4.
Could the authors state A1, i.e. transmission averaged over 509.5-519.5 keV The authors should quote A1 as 10.8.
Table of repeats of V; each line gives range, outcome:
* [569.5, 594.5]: 10.8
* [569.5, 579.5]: 11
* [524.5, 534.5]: 10.7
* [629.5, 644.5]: 10.6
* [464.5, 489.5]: 12.8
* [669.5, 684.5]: 9.81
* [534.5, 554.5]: 11.2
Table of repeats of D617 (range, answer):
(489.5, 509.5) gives 11.2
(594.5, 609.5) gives 10.5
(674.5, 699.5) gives 7.55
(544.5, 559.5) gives 11.1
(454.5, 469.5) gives 12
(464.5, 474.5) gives 12.4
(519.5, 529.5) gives 10.8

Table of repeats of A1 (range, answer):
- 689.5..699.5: 5.46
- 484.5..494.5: 12.1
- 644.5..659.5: 10.1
